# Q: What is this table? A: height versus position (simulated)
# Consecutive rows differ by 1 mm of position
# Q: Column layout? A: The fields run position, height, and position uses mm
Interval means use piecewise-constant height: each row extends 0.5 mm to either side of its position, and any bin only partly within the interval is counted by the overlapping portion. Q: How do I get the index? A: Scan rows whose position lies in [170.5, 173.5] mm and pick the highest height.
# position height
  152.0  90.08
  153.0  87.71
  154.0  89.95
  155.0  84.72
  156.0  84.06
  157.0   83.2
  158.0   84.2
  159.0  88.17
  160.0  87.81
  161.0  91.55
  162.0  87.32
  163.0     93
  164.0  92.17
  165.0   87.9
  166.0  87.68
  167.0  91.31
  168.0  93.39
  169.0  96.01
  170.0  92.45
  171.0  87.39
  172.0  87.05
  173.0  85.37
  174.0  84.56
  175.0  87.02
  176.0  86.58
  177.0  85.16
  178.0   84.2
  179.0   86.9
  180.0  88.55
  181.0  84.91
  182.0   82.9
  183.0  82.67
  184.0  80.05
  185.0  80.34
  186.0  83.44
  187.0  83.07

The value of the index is 87.39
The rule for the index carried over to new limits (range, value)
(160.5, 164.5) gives 93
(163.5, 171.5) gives 96.01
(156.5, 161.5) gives 91.55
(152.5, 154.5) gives 89.95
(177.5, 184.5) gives 88.55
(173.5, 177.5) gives 87.02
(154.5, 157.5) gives 84.72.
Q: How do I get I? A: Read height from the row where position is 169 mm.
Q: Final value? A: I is 96.01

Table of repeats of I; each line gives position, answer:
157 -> 83.2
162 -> 87.32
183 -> 82.67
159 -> 88.17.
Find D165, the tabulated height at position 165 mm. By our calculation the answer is 87.9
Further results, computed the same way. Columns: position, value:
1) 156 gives 84.06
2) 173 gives 85.37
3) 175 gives 87.02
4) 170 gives 92.45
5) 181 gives 84.91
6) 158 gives 84.2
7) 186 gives 83.44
